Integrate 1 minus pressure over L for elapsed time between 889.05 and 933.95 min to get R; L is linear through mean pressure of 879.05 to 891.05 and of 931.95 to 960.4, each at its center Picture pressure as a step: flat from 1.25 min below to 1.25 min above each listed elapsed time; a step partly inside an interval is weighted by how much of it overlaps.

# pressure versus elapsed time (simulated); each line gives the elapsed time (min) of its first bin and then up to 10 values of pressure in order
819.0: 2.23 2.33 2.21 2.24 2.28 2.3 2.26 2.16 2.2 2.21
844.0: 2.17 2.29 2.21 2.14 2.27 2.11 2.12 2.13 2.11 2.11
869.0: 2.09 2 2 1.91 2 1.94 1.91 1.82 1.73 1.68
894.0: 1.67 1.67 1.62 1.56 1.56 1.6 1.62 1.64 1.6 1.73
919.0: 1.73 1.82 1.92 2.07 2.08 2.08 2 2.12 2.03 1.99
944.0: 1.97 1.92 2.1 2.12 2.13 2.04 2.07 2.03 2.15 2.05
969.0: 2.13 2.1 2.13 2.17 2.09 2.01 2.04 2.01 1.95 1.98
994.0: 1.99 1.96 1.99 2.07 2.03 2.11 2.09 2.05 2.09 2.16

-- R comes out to 4.4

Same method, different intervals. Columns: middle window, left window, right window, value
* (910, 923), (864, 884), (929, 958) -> 2.1 min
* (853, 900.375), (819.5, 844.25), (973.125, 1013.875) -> 5.3 min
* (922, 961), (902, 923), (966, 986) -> -3.9 min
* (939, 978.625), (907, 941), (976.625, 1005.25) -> -2.5 min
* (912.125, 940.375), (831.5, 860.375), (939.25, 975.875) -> 2.5 min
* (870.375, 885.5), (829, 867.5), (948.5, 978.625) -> 1.5 min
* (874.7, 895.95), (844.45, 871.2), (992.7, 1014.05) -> 3.0 min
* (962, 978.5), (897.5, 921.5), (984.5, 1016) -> -1.9 min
